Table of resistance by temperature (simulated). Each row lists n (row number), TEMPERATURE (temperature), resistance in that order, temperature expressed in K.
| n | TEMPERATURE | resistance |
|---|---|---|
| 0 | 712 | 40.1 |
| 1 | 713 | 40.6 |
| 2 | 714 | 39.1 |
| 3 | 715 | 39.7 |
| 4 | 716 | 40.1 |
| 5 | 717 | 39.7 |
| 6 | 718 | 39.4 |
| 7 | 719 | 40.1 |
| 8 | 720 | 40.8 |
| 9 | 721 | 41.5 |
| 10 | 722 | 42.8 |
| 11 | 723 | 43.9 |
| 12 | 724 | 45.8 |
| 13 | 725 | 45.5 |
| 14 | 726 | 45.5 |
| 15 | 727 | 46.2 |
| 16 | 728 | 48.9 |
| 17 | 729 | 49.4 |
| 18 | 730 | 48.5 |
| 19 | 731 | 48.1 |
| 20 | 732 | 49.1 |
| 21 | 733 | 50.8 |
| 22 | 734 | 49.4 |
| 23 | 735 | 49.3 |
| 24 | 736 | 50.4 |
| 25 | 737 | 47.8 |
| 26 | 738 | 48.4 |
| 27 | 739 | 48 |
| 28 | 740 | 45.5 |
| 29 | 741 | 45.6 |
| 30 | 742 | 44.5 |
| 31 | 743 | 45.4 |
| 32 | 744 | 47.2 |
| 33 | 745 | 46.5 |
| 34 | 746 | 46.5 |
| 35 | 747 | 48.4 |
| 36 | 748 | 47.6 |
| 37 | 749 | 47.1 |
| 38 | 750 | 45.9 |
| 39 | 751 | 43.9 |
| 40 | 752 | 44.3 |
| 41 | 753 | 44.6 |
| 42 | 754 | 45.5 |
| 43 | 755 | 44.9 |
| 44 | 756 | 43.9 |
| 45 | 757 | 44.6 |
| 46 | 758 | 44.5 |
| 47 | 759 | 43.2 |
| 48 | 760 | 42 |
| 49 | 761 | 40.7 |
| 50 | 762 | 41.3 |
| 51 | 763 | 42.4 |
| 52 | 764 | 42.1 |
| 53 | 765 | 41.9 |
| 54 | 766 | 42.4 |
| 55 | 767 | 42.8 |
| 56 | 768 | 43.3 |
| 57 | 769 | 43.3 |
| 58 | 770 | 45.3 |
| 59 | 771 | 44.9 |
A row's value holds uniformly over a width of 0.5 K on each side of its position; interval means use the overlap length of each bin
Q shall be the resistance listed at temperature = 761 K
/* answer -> 40.7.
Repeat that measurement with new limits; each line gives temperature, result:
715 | 39.7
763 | 42.4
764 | 42.1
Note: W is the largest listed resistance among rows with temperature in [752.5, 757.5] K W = 45.5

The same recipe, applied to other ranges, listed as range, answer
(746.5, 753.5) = 48.4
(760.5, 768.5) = 43.3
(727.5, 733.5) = 50.8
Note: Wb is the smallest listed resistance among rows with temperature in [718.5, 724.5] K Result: 40.1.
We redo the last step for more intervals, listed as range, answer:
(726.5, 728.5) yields 46.2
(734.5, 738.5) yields 47.8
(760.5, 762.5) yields 40.7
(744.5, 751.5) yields 43.9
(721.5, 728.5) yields 42.8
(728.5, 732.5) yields 48.1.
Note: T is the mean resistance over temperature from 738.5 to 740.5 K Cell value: 46.8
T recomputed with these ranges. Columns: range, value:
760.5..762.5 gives 41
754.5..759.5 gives 44.2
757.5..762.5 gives 42.3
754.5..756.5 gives 44.4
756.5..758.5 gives 44.5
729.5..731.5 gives 48.3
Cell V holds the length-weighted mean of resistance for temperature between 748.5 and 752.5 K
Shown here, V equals 45.3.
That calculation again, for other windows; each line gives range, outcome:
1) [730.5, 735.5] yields 49.3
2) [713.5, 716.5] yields 39.6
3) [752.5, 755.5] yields 45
